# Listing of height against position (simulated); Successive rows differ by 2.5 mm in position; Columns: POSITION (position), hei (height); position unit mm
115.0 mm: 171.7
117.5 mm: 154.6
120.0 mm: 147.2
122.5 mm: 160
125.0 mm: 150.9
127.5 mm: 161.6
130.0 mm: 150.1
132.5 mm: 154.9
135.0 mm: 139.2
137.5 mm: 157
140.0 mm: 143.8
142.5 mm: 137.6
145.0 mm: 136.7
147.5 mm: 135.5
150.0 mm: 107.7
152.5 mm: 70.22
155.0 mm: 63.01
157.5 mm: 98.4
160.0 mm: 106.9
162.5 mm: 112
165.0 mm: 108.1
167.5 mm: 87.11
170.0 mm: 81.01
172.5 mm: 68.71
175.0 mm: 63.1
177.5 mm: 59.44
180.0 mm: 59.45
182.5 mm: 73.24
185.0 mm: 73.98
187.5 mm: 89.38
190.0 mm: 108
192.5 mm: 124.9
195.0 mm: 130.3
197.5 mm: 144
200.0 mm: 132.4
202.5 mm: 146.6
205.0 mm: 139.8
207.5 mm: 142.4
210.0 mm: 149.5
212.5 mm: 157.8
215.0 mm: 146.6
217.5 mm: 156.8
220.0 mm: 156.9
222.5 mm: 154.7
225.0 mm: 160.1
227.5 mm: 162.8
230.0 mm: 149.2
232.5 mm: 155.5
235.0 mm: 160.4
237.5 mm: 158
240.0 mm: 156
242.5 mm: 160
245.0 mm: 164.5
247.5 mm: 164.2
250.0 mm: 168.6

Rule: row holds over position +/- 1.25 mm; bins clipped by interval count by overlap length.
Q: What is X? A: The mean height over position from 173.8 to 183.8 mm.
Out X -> 63.9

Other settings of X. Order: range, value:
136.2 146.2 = 144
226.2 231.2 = 156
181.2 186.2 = 73.5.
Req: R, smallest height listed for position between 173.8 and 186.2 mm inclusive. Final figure 59.44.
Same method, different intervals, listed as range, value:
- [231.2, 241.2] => 155.5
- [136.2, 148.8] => 135.5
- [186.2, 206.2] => 89.38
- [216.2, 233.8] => 149.2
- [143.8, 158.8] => 63.01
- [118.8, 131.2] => 147.2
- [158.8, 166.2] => 106.9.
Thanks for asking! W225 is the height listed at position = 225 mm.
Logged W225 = 160.1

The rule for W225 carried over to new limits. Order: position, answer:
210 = 149.5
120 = 147.2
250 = 168.6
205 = 139.8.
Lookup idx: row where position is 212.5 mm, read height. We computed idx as 157.8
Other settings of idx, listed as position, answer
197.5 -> 144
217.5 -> 156.8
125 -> 150.9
